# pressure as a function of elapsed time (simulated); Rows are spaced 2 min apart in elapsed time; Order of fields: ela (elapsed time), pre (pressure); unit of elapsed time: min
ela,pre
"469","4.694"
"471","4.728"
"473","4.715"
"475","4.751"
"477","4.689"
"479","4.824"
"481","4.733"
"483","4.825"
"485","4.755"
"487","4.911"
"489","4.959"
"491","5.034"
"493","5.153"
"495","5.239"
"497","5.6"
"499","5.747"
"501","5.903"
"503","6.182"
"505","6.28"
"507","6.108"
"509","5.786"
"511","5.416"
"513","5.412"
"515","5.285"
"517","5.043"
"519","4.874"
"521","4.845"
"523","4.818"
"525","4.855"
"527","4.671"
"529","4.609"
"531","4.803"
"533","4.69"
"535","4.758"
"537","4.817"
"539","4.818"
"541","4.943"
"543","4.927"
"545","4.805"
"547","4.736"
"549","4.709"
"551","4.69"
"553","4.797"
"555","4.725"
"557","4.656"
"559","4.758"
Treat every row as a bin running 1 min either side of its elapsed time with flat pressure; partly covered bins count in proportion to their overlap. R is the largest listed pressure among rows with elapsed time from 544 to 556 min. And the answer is 4.805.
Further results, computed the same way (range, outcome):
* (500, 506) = 6.28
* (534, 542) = 4.943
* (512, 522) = 5.412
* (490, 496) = 5.239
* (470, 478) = 4.751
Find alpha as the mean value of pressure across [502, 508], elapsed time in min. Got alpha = 6.19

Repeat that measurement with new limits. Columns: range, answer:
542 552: 4.77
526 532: 4.69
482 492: 4.9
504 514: 5.8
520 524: 4.83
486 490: 4.93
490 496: 5.14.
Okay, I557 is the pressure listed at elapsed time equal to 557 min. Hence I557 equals 4.656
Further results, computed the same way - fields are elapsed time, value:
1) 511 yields 5.416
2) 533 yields 4.69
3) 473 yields 4.715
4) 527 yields 4.671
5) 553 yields 4.797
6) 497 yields 5.6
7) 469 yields 4.694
